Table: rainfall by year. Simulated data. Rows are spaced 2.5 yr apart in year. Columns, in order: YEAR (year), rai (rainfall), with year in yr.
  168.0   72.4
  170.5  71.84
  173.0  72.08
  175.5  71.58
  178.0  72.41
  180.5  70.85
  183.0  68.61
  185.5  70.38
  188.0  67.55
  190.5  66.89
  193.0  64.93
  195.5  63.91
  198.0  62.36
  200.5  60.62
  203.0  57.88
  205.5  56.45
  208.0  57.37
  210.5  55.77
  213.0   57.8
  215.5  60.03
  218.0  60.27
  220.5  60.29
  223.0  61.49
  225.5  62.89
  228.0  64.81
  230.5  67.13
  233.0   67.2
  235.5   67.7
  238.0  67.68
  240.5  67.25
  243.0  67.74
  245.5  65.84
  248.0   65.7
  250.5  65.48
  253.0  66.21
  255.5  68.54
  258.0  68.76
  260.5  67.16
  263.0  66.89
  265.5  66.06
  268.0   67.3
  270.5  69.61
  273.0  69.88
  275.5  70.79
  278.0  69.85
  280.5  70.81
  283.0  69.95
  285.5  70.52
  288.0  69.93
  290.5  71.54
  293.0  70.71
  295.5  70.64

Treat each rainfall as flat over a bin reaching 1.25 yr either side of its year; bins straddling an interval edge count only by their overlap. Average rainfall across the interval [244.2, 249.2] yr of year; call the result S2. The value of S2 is 65.8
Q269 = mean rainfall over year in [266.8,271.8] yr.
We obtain 68.5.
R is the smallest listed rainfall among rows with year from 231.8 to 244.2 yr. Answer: 67.2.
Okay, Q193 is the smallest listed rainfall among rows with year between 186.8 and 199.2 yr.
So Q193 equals 62.36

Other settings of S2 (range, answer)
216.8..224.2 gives 60.7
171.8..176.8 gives 71.8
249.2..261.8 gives 67.2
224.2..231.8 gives 64.9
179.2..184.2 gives 69.8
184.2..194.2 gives 67.5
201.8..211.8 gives 56.9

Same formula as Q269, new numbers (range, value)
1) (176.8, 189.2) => 70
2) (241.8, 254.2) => 66.2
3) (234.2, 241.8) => 67.5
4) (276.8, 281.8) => 70.3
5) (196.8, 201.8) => 61.4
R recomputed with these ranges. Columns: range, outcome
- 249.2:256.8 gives 65.48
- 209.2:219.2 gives 55.77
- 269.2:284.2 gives 69.61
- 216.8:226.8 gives 60.27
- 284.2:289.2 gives 69.93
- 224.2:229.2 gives 62.89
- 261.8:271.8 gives 66.06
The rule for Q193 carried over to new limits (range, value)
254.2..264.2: 66.89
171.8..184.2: 68.61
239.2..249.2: 65.7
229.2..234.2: 67.13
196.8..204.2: 57.88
